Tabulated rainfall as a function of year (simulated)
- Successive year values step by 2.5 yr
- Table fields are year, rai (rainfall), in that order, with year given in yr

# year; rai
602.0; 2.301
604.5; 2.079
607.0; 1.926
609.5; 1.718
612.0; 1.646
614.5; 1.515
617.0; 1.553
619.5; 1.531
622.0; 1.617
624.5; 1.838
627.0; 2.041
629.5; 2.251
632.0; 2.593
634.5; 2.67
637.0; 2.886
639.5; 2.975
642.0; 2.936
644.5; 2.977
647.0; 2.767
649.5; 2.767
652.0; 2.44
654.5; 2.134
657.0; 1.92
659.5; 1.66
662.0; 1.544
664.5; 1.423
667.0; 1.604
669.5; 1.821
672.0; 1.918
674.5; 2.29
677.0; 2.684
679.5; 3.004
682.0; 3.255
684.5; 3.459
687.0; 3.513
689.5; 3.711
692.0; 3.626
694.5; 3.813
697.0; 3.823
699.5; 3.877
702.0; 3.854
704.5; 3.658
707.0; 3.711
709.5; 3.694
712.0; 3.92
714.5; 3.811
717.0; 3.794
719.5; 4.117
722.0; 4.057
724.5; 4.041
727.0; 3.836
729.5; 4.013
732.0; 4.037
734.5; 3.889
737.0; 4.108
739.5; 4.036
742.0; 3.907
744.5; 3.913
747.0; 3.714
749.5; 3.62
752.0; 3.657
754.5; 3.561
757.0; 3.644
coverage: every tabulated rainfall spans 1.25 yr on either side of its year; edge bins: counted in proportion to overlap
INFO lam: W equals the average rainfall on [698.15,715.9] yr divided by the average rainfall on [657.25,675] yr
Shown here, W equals 2.18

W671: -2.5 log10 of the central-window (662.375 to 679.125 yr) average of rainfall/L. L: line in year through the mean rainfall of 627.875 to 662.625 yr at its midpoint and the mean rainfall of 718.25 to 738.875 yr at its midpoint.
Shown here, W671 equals 0.43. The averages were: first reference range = 2.48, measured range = 1.99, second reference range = 4.01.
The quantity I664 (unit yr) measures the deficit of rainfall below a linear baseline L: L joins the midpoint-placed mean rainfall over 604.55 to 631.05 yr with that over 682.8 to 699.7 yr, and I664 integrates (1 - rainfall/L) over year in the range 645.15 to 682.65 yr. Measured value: 9.3 yr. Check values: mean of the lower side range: 1.79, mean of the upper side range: 3.67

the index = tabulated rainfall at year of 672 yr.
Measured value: 1.918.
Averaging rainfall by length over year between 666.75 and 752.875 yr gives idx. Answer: 3.56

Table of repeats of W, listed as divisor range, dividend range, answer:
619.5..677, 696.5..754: 1.74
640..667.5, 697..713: 1.69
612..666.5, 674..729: 1.68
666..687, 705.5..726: 1.51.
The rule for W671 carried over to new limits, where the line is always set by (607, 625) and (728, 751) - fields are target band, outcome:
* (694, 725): -0.15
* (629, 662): -0.17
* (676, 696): -0.16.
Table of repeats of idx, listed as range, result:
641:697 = 2.63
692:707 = 3.78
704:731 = 3.89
